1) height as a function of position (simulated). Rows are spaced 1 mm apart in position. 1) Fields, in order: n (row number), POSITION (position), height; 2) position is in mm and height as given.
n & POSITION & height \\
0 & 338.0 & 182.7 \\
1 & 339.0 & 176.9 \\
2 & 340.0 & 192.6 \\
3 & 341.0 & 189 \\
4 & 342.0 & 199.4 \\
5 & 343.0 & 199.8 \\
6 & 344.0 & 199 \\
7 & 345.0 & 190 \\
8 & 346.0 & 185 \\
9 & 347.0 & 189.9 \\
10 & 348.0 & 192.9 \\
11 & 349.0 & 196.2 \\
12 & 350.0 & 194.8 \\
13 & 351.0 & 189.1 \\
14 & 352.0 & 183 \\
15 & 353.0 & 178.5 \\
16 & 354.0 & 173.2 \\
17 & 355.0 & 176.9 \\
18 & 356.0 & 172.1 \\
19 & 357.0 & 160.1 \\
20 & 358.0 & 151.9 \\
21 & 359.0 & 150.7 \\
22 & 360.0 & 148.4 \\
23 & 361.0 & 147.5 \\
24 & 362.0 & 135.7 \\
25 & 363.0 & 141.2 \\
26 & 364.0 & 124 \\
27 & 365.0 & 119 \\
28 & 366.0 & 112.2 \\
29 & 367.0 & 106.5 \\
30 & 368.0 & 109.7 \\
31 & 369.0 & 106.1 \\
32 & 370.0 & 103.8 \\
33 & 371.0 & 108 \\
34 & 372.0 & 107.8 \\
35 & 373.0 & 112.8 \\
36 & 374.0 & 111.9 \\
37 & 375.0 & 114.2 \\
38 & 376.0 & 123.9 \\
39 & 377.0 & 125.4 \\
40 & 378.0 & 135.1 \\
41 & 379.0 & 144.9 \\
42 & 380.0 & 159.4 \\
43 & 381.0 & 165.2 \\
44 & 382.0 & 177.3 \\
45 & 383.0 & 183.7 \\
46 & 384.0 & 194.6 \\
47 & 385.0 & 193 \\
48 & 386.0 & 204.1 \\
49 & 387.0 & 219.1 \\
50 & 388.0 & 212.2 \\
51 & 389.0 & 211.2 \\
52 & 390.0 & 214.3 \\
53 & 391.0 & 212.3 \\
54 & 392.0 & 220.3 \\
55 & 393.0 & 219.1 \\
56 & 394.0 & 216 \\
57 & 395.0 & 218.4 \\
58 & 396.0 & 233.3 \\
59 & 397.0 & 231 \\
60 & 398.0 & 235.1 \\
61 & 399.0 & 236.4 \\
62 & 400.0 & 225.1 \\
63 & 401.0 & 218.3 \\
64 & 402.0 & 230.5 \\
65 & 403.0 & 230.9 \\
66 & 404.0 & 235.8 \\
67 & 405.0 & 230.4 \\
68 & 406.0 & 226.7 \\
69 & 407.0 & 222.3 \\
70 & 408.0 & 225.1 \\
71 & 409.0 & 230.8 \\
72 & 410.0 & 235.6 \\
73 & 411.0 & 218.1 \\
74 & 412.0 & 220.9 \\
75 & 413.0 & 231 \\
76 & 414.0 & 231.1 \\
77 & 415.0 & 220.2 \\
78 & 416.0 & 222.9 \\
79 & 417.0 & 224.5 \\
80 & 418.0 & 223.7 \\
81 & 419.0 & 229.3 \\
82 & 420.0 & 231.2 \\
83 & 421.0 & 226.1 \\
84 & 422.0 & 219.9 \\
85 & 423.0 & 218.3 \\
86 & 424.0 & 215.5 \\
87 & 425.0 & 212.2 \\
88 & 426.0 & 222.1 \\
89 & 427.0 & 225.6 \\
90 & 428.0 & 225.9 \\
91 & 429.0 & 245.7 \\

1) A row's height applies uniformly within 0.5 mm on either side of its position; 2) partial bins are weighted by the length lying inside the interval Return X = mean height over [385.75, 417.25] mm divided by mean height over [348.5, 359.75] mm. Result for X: 1.28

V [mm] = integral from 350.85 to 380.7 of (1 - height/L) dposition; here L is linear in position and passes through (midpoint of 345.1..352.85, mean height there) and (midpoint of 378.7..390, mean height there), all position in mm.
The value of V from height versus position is 8.2 mm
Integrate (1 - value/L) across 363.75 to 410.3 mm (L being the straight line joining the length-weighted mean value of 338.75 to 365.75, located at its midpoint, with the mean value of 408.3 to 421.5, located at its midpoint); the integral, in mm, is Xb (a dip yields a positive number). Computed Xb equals 5.2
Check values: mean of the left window 172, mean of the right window 227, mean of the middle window 182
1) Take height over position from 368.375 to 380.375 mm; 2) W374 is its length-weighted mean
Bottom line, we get 121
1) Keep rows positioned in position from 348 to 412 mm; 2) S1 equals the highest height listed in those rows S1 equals 236.4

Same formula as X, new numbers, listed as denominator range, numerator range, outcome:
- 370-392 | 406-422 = 1.38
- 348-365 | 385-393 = 1.30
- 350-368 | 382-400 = 1.42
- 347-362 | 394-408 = 1.33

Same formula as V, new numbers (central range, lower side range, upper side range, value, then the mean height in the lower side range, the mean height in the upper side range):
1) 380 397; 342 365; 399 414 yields 0.3 mm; 171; 228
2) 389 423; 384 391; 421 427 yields -1.9 mm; 208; 219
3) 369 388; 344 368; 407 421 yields 3.9 mm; 161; 226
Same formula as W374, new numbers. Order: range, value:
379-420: 217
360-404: 171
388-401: 222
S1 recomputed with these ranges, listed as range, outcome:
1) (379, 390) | 219.1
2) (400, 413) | 235.8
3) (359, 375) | 150.7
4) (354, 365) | 176.9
